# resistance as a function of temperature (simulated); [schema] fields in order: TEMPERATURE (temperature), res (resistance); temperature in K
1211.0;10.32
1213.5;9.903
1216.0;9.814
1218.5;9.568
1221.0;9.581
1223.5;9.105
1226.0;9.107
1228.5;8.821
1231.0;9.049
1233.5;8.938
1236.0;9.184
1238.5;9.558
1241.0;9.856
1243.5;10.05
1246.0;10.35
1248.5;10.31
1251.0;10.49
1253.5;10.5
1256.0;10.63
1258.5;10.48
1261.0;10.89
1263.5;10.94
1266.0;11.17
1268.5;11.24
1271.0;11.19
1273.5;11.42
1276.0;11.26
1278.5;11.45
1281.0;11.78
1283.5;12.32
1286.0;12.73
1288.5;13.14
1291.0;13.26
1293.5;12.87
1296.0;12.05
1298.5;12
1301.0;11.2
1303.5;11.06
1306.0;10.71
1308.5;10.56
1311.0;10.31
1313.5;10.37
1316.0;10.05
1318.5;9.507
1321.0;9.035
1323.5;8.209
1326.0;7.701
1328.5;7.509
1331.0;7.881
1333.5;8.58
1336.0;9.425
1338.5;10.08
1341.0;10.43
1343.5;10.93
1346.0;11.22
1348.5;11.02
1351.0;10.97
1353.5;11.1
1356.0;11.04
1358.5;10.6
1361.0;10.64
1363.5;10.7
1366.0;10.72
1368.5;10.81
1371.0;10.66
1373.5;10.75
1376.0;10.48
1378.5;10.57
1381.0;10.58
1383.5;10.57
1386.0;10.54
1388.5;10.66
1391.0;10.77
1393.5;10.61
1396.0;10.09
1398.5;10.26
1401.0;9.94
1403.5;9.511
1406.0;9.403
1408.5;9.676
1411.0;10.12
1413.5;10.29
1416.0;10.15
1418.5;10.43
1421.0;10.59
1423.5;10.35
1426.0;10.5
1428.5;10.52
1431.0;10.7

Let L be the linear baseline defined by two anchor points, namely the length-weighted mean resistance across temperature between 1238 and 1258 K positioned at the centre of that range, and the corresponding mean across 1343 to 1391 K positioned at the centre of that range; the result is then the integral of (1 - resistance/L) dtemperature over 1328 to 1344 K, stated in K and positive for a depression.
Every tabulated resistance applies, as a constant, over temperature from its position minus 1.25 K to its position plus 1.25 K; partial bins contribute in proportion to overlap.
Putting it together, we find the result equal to 2.1 K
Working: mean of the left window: 10.3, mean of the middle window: 9.27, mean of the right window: 10.8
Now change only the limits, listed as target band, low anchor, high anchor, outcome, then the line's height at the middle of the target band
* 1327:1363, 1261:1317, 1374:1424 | 2.6 K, 10.9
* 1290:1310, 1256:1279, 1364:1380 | -1.3 K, 10.9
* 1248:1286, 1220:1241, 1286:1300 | 0.2 K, 11.2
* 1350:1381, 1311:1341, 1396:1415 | -4.1 K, 9.48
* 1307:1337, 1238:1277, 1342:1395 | 4.5 K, 10.7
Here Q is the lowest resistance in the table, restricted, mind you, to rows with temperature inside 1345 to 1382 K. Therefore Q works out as 10.48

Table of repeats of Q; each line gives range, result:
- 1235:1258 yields 9.184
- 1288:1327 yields 7.701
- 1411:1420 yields 10.12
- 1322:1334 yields 7.509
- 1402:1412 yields 9.403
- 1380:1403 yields 9.94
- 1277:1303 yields 11.2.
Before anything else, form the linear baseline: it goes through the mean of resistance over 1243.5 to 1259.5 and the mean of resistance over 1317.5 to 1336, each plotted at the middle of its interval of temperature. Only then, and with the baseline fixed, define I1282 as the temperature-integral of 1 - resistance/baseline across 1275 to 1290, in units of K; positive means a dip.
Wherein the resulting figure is -4.0 K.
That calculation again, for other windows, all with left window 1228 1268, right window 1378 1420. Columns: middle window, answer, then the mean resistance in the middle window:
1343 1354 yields -0.92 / 11.1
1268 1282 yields -1.72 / 11.4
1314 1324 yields 0.80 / 9.36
